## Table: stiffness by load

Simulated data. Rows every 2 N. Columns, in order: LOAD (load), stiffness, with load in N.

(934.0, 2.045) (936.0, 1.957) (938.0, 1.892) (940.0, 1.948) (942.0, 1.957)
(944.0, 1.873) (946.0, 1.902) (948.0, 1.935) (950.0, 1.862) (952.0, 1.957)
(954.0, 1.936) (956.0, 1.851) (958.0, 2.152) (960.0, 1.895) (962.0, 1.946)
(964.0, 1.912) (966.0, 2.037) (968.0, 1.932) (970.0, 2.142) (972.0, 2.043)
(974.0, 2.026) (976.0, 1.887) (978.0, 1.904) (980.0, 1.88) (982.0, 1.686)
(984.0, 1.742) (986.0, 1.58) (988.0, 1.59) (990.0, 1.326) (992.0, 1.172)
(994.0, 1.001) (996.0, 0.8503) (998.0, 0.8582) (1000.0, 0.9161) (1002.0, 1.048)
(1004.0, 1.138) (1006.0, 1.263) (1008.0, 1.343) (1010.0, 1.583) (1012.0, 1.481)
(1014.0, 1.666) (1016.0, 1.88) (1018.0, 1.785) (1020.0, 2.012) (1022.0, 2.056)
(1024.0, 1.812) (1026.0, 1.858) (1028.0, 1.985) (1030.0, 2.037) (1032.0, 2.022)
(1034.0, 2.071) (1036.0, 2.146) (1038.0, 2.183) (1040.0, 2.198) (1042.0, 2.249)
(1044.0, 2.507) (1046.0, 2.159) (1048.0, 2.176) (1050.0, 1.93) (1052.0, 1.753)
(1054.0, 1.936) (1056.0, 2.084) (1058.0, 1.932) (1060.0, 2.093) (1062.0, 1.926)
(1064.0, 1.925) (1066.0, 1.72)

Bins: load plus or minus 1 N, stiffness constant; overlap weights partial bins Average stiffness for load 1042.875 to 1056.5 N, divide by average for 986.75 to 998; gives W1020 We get 1.78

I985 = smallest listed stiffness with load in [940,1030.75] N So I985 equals 0.8503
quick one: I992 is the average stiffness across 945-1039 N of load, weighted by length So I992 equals 1.73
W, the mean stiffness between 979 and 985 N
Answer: 1.77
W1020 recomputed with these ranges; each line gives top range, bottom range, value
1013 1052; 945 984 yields 1.05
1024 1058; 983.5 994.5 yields 1.47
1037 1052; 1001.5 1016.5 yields 1.53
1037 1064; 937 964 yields 1.08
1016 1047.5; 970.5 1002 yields 1.38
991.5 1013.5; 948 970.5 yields 0.59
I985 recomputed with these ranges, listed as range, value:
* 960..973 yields 1.895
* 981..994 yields 1.001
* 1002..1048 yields 1.048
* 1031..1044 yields 2.022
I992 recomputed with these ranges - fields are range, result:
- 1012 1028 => 1.85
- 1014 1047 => 2.05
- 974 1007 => 1.39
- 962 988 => 1.89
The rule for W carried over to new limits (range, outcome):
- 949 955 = 1.92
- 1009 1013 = 1.53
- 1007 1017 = 1.59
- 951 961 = 1.96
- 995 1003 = 0.918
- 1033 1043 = 2.17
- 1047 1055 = 1.95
